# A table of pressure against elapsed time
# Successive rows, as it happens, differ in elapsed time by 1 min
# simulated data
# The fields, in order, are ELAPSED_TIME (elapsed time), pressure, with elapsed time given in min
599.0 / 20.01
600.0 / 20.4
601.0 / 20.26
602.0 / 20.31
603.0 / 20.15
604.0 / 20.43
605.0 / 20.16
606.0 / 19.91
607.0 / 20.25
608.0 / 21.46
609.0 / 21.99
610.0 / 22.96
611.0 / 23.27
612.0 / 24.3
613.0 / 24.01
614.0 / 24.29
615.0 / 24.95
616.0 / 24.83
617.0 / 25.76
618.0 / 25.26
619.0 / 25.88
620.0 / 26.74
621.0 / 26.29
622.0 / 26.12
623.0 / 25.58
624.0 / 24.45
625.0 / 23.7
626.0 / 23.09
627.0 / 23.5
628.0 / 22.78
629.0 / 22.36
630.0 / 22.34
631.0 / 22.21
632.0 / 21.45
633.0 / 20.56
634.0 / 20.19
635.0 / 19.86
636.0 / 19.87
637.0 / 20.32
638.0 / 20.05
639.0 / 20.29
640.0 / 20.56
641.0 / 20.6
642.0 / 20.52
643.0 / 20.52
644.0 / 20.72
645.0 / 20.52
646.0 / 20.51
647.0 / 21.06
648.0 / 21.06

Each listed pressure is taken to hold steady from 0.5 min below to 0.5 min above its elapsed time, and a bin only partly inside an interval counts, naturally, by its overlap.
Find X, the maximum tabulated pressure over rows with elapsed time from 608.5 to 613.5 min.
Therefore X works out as 24.3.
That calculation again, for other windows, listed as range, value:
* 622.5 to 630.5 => 25.58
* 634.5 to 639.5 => 20.32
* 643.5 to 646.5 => 20.72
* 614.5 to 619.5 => 25.88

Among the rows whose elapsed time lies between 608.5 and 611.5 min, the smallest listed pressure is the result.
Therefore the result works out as 21.99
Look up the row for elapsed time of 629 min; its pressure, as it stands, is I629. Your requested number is 22.36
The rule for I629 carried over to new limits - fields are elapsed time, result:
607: 20.25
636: 19.87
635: 19.86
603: 20.15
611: 23.27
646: 20.51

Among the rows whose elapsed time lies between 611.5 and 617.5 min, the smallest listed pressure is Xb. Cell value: 24.01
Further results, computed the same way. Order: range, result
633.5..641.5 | 19.86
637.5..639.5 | 20.05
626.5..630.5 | 22.34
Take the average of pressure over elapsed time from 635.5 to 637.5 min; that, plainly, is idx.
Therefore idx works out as 20.1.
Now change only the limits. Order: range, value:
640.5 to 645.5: 20.6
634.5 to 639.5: 20.1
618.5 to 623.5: 26.1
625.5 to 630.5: 22.8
